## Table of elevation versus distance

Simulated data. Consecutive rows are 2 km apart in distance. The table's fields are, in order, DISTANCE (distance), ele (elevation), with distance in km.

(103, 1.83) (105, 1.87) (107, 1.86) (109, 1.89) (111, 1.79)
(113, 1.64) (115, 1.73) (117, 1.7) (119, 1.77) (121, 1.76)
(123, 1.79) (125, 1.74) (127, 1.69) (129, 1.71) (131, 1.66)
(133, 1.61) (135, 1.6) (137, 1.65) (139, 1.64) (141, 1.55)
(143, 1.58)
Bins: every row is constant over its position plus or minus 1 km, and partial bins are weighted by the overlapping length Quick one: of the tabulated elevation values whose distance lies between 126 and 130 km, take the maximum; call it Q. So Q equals 1.71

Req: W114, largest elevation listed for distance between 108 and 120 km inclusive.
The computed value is 1.89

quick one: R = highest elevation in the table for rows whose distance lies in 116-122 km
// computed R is 1.77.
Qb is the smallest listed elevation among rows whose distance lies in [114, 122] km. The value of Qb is 1.7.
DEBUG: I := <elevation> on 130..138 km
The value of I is 1.63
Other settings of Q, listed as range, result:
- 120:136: 1.79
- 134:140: 1.65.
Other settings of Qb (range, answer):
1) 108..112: 1.79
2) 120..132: 1.66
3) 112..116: 1.64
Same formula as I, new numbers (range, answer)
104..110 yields 1.87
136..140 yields 1.65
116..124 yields 1.76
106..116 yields 1.78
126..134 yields 1.67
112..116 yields 1.69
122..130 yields 1.73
